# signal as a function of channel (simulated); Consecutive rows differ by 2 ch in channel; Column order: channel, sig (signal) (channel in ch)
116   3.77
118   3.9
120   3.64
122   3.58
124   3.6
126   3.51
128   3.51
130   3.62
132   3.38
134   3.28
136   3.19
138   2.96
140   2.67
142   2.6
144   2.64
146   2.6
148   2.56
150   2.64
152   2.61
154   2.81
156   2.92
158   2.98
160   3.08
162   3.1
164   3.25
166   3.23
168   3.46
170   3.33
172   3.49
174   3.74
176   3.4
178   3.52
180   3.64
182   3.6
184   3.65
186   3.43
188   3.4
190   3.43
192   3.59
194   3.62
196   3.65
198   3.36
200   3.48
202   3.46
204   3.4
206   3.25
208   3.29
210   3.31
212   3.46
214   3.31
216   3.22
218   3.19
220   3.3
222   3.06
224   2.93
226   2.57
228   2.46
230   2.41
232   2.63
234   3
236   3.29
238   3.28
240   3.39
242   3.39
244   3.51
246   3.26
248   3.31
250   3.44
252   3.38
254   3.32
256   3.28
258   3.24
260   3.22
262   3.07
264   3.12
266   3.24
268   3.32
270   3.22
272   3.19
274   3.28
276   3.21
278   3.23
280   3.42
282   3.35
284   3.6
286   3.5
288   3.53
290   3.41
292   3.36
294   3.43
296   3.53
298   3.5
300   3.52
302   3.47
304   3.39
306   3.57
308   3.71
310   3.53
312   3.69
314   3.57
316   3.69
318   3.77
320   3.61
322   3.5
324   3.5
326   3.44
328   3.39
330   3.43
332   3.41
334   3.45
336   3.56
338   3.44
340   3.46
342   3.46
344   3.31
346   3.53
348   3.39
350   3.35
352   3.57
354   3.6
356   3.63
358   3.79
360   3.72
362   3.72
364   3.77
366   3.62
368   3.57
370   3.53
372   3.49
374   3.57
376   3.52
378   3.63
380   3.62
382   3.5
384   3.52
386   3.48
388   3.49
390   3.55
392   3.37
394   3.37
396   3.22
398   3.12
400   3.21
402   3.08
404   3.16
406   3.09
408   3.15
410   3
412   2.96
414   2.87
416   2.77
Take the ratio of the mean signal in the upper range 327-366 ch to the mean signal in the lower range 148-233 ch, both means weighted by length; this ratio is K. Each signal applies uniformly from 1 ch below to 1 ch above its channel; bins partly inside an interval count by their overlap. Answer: 1.09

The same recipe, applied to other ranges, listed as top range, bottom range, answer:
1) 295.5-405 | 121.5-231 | 1.09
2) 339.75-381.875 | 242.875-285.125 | 1.08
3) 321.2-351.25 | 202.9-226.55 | 1.07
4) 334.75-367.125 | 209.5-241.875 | 1.16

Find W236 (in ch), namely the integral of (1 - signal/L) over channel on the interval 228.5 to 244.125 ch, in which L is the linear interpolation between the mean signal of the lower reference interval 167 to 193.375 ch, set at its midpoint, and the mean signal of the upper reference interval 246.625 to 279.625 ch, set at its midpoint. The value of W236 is 1.3 ch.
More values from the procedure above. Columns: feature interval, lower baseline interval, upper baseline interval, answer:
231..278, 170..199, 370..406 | 3.3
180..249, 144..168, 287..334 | -3.0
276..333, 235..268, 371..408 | -2.9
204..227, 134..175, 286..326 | 0.2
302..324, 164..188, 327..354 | -0.9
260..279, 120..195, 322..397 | 1.0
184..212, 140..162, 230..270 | -4.4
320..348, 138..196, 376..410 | -1.3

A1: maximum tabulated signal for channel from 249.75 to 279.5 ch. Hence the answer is 3.44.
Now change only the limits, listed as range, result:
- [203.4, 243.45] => 3.46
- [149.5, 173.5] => 3.49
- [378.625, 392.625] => 3.62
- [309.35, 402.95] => 3.79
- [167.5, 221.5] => 3.74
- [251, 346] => 3.77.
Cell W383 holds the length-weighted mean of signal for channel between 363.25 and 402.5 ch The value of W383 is 3.46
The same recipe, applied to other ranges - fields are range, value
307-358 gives 3.52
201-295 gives 3.23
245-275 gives 3.26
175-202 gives 3.52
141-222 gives 3.25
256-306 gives 3.35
